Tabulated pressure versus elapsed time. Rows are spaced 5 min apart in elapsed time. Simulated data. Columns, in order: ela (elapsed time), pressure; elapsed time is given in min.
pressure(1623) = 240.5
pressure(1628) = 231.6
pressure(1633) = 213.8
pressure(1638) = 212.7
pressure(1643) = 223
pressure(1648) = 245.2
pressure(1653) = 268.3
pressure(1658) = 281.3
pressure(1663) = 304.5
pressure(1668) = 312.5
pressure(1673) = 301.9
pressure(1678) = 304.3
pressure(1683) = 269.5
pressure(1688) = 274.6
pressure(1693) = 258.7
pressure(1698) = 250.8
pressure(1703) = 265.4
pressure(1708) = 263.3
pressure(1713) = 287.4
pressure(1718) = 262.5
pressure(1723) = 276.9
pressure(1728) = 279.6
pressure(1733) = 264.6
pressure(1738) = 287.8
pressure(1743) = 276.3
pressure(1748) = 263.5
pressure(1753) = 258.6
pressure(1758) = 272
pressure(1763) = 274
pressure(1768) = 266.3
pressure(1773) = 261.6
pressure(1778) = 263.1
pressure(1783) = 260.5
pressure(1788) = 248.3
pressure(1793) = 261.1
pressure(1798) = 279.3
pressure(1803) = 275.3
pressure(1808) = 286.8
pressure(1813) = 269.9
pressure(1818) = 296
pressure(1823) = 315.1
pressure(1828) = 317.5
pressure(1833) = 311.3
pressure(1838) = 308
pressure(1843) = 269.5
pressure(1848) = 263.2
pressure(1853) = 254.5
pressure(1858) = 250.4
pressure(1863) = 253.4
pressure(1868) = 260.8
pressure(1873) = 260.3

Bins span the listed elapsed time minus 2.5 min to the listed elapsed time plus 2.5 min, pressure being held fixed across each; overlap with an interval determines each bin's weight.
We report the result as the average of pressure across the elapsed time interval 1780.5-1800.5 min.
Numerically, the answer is 262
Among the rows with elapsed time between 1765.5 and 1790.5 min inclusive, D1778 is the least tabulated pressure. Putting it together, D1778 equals 248.3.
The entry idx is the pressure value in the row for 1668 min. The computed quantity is 312.5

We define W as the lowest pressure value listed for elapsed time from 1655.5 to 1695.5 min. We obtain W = 258.7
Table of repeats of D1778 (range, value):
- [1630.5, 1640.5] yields 212.7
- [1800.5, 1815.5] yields 269.9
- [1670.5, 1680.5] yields 301.9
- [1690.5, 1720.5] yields 250.8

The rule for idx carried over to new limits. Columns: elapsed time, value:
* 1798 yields 279.3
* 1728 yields 279.6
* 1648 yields 245.2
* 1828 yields 317.5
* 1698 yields 250.8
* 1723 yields 276.9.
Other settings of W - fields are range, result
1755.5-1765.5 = 272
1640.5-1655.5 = 223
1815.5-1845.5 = 269.5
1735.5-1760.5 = 258.6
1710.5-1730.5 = 262.5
